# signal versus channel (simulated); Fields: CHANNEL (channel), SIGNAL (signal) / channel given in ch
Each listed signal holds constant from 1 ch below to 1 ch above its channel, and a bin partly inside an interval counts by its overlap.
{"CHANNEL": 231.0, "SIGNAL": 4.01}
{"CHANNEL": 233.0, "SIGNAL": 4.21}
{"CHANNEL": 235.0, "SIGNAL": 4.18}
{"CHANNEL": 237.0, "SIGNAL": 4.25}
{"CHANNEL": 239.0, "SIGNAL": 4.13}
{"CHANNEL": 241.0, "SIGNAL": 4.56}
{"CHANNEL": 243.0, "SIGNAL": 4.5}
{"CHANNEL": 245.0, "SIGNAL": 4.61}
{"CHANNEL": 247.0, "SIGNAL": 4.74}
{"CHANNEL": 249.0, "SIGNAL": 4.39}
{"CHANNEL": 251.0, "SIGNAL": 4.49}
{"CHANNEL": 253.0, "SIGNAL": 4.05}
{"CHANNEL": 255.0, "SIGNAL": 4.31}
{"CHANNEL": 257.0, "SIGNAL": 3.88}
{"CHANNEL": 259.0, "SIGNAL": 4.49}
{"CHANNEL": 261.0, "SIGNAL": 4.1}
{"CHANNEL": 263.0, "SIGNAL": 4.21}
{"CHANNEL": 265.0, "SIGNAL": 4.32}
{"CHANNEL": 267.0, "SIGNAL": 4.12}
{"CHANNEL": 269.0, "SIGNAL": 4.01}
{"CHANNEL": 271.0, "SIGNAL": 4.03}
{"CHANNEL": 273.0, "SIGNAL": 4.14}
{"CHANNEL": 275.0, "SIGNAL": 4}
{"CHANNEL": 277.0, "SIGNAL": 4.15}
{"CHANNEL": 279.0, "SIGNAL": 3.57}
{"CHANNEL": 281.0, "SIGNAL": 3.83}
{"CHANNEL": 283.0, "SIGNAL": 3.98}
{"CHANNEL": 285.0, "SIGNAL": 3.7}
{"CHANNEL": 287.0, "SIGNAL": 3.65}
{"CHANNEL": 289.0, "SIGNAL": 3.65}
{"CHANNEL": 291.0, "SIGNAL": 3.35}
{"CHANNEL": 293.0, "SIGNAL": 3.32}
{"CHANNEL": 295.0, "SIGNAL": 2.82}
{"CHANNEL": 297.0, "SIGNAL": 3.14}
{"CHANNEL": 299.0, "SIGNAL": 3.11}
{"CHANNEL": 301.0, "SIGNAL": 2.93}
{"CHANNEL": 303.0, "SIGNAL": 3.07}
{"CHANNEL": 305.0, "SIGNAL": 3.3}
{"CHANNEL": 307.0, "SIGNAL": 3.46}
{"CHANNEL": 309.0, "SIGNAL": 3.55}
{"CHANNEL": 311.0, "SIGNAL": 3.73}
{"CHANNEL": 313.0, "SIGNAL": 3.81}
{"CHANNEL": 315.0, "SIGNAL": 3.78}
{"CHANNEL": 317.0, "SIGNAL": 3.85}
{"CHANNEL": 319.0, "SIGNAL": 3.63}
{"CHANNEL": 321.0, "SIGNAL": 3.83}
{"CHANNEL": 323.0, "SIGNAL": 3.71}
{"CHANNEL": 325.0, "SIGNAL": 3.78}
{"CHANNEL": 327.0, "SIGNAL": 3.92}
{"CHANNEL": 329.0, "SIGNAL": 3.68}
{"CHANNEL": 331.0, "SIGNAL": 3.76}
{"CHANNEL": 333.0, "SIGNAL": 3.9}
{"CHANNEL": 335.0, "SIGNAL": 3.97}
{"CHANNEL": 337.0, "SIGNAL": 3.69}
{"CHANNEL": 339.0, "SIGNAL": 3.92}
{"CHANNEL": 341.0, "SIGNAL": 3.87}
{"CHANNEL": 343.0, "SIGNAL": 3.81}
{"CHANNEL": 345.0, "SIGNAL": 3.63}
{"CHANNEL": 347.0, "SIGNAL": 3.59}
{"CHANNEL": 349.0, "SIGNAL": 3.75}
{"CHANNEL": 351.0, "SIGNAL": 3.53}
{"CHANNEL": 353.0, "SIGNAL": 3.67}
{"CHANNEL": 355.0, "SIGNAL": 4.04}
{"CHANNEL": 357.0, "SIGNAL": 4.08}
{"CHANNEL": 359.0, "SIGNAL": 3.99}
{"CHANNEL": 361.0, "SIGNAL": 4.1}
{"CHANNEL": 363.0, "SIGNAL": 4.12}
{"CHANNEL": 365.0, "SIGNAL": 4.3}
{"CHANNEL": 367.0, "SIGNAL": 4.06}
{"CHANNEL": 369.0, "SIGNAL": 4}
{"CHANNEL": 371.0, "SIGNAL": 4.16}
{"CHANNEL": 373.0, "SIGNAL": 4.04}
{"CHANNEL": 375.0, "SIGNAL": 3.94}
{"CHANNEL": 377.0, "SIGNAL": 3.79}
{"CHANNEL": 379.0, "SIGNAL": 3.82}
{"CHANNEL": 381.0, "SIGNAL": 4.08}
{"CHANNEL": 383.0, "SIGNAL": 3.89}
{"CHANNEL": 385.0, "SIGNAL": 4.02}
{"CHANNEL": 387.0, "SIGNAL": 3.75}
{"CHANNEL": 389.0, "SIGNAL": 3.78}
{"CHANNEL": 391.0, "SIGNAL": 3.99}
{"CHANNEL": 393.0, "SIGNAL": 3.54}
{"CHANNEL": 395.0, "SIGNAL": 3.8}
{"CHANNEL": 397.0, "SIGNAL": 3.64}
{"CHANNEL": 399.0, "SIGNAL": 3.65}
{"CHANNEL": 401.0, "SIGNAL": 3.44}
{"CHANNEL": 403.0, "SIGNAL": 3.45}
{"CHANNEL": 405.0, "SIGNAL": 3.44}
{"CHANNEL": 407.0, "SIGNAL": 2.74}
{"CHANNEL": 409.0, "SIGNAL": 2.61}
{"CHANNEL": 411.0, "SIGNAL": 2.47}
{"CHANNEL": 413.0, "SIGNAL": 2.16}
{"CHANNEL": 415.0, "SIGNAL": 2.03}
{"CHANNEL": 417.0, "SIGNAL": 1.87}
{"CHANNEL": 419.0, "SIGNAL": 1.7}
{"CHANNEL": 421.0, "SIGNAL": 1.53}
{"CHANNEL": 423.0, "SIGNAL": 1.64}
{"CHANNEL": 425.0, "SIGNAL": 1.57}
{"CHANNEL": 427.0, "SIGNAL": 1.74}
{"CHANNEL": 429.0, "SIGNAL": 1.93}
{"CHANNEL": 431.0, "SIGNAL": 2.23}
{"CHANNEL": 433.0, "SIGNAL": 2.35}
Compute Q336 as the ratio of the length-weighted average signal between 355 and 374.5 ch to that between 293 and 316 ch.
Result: 1.2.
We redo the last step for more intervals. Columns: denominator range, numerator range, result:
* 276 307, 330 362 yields 1.11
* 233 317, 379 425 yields 0.78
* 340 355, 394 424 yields 0.72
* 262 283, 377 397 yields 0.95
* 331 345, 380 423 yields 0.81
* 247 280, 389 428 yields 0.65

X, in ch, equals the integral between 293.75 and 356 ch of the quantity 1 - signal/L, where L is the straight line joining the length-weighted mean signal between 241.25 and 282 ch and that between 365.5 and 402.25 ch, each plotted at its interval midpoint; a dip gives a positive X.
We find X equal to 6.2 ch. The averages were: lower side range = 4.2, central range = 3.62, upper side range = 3.86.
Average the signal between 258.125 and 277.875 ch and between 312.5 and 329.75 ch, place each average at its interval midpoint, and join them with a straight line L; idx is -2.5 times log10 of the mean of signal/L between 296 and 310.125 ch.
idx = 0.21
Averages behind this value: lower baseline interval 4.15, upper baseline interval 3.78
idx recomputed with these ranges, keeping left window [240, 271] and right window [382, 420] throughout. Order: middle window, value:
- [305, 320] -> 0.06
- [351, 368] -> -0.15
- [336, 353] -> -0.03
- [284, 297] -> 0.19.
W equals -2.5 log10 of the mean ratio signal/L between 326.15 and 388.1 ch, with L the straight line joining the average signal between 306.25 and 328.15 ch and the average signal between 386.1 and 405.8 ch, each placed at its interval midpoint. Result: -0.06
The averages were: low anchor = 3.73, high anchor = 3.65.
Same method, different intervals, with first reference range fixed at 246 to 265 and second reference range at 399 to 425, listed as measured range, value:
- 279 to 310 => 0.13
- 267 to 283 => 0.03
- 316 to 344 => -0.12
